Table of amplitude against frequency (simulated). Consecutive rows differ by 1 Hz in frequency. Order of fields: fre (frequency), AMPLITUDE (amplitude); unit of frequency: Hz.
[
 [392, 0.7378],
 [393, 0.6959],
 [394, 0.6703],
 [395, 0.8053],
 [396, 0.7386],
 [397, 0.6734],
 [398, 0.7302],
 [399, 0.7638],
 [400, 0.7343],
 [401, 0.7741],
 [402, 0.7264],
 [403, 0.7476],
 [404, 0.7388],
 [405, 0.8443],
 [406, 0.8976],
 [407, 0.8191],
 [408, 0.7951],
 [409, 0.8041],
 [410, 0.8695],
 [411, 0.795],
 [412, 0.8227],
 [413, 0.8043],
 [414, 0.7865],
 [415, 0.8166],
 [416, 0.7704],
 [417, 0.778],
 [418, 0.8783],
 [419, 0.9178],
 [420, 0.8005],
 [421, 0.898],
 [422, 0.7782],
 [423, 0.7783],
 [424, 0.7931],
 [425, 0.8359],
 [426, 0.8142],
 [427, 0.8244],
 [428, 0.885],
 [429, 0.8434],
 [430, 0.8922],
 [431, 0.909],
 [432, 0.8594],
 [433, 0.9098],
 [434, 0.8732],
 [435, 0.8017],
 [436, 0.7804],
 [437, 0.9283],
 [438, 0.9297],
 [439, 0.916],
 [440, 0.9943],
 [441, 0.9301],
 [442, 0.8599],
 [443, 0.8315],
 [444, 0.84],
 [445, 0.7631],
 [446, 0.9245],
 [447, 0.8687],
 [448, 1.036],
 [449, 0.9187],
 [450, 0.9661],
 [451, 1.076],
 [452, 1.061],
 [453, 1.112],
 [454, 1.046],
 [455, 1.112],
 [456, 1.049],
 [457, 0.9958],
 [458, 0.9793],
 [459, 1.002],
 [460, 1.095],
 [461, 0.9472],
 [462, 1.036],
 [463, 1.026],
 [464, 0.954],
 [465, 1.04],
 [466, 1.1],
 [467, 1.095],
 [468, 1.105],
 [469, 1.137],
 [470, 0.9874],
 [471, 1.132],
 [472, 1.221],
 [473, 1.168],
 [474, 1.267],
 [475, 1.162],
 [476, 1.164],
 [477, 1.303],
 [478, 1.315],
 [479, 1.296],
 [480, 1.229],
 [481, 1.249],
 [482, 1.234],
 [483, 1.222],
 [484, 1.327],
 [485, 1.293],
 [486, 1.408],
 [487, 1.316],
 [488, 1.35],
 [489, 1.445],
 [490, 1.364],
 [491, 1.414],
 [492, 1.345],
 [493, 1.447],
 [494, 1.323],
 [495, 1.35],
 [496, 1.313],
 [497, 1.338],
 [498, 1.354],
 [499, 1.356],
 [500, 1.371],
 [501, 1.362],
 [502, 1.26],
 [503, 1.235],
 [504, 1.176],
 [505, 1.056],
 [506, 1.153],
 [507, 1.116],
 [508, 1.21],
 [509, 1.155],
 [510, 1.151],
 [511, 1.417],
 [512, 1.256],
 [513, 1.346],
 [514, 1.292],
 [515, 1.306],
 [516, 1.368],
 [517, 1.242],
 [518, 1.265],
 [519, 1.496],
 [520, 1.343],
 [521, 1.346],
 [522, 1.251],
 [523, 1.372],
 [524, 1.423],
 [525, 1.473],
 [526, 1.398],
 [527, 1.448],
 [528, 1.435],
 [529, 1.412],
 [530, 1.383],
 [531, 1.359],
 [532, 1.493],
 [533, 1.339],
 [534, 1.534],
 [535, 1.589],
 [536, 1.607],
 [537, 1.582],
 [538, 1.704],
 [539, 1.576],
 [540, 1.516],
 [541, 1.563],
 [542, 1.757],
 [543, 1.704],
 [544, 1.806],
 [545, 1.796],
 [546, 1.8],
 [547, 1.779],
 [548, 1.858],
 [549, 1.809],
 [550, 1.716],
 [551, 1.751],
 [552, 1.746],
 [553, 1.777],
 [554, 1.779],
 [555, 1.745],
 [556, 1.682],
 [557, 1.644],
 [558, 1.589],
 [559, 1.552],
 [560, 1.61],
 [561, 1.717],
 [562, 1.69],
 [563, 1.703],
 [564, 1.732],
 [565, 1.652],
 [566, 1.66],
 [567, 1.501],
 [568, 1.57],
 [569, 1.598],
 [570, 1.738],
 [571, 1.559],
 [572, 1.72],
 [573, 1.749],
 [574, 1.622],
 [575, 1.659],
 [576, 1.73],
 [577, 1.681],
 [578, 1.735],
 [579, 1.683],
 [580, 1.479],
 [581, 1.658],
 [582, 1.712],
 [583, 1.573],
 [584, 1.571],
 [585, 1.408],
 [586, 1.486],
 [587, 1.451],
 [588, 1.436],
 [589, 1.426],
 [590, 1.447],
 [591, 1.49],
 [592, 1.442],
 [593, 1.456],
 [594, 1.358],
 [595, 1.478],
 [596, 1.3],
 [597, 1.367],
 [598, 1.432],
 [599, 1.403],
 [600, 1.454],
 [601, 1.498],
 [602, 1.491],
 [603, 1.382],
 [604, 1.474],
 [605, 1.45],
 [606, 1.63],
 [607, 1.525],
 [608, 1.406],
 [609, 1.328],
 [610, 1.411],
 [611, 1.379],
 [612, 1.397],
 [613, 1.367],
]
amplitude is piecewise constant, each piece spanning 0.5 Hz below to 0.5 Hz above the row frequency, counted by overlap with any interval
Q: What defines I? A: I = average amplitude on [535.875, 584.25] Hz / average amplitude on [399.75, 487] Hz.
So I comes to 1.73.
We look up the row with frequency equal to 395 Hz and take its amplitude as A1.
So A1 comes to 0.8053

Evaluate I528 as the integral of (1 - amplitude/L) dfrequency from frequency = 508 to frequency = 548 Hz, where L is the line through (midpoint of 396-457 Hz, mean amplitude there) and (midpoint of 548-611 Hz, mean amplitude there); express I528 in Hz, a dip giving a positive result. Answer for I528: -3.81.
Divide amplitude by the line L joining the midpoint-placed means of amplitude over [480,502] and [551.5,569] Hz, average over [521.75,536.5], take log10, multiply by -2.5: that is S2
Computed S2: 0.06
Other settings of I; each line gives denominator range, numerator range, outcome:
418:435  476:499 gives 1.56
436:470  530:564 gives 1.68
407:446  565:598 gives 1.84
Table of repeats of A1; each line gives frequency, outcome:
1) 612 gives 1.397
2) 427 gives 0.8244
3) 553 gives 1.777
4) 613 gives 1.367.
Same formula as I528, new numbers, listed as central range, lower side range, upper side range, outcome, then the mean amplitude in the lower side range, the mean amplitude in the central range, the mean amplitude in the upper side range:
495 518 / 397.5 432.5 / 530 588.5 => 1.20 Hz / 0.815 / 1.27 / 1.64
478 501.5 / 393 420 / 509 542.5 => -2.00 Hz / 0.787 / 1.33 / 1.42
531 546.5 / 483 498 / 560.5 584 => -0.83 Hz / 1.35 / 1.62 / 1.66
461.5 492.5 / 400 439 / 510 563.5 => -0.85 Hz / 0.829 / 1.22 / 1.55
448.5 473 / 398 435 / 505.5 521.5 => -0.54 Hz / 0.82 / 1.05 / 1.28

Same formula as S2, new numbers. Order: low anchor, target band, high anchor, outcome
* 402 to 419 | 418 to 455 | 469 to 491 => 0.09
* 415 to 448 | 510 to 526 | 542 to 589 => 0.03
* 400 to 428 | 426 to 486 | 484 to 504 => 0.06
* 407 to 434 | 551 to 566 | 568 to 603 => -0.19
